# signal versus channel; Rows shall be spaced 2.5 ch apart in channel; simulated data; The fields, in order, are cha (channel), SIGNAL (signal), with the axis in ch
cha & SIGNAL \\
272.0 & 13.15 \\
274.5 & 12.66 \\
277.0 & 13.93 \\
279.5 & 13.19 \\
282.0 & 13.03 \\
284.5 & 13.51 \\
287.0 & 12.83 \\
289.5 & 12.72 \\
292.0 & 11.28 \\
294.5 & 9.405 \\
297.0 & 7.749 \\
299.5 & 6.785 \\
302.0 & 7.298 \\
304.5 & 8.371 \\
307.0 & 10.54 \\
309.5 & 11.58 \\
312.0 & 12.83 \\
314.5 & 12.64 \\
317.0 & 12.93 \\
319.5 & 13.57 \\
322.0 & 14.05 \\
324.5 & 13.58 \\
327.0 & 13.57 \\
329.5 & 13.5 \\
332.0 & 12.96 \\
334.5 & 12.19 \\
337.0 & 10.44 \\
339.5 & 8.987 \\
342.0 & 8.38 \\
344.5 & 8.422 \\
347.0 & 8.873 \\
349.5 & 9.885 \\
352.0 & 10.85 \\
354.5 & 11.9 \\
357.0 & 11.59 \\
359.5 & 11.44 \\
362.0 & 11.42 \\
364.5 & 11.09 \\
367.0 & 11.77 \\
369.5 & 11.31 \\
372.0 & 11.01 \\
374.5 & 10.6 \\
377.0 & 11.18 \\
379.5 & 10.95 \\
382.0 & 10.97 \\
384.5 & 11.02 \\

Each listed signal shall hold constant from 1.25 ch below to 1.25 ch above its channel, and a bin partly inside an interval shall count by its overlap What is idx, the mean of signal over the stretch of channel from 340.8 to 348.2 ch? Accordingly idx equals 8.56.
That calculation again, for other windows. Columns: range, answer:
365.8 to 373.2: 11.4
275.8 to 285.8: 13.4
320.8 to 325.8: 13.8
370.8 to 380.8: 10.9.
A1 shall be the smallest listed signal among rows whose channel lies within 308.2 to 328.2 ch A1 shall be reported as 11.58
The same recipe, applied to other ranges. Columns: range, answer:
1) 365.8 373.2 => 11.01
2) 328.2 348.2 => 8.38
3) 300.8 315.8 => 7.298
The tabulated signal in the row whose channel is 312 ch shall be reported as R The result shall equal 12.83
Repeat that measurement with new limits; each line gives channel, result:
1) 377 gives 11.18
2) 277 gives 13.93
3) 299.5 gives 6.785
